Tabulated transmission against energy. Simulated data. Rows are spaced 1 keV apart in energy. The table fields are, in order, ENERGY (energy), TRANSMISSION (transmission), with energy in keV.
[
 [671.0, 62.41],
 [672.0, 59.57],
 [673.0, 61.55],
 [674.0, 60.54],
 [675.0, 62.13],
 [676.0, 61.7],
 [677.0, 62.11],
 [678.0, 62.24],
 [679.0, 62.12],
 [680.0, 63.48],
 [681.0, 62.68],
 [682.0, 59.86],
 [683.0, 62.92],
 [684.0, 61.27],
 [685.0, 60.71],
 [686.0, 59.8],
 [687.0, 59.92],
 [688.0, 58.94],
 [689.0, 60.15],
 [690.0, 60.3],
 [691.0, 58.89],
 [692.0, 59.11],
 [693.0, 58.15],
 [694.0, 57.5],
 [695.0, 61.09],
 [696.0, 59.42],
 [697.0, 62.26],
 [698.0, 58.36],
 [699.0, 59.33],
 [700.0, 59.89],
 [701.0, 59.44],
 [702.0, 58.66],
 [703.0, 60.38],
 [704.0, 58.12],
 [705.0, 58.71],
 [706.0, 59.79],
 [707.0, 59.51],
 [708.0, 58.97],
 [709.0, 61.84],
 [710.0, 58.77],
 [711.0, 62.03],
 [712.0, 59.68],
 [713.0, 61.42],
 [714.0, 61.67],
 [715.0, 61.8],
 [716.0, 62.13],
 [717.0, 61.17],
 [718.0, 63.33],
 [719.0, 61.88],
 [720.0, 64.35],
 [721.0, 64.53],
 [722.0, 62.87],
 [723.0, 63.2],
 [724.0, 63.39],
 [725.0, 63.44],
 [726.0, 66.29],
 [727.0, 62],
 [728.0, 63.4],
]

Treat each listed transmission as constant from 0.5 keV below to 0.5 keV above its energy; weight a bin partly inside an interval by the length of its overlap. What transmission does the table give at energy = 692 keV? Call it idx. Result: 59.11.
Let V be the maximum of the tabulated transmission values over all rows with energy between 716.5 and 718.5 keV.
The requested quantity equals 63.33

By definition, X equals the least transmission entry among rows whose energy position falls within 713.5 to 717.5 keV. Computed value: 61.17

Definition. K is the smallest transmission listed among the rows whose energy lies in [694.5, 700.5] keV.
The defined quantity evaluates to 58.36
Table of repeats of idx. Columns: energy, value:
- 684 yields 61.27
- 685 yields 60.71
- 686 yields 59.8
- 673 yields 61.55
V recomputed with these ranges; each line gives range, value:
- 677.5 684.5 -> 63.48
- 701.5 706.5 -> 60.38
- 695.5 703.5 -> 62.26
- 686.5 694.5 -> 60.3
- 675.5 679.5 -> 62.24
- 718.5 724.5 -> 64.53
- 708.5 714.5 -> 62.03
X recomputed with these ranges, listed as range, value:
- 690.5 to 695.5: 57.5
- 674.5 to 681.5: 61.7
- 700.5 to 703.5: 58.66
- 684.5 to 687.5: 59.8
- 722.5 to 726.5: 63.2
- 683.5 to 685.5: 60.71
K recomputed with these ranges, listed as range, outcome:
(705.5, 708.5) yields 58.97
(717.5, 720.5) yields 61.88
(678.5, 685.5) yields 59.86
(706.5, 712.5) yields 58.77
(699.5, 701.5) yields 59.44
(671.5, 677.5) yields 59.57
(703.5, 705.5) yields 58.12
